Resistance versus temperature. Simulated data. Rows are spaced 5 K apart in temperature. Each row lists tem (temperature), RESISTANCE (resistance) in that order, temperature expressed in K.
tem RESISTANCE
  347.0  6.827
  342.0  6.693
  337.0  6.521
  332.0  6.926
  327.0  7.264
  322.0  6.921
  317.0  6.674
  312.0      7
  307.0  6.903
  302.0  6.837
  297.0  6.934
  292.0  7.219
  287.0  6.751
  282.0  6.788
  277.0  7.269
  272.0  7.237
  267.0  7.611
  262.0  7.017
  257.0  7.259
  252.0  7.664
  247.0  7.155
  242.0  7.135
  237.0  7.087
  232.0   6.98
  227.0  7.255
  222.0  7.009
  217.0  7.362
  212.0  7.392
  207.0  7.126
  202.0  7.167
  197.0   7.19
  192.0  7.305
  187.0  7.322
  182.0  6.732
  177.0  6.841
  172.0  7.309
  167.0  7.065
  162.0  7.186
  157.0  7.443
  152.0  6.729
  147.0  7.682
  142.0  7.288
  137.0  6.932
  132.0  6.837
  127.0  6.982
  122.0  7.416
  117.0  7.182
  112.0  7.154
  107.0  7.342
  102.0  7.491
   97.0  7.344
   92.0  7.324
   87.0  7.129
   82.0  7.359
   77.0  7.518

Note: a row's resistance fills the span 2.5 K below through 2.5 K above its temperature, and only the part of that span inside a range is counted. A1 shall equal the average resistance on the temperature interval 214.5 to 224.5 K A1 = 7.19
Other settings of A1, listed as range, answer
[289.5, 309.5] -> 6.97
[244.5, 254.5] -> 7.41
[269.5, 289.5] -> 7.01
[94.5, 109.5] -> 7.39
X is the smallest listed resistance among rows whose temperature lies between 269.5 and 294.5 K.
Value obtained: 6.751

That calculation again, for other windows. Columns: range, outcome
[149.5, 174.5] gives 6.729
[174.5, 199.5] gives 6.732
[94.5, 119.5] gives 7.154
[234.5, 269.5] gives 7.017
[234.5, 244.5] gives 7.087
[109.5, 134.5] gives 6.837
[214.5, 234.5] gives 6.98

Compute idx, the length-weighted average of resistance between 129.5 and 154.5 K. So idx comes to 7.09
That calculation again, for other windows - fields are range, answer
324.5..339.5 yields 6.9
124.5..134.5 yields 6.91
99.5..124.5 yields 7.32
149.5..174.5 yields 7.15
